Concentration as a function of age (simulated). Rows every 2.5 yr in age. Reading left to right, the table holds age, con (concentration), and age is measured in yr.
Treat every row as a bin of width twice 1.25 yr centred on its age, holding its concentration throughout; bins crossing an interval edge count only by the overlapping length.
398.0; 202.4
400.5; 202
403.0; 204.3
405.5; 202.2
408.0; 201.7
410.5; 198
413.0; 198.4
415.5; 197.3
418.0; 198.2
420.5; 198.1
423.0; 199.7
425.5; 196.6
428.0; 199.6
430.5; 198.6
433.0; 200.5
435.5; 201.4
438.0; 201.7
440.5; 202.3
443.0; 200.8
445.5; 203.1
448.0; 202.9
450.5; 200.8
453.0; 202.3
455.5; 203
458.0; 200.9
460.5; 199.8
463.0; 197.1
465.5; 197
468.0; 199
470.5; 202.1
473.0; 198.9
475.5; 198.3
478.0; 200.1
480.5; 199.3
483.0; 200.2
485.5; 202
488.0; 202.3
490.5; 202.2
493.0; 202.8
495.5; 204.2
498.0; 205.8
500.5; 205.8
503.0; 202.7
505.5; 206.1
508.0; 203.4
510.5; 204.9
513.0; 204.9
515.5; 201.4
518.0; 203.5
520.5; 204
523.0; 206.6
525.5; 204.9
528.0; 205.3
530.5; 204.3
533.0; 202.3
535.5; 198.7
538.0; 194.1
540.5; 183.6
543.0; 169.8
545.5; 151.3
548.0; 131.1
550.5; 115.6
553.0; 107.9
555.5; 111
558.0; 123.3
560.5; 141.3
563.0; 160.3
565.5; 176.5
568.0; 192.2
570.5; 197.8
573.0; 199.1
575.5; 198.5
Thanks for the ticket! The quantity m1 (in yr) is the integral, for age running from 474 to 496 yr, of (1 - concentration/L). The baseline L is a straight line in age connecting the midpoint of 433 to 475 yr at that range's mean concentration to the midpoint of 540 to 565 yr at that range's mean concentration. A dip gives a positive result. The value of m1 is -2.4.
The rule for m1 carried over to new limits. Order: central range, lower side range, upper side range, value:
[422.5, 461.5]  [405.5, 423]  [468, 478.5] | -0.31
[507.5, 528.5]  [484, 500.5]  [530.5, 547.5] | -1.37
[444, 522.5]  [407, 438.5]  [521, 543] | -1.29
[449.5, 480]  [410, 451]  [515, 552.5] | -0.87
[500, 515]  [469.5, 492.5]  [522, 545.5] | -0.54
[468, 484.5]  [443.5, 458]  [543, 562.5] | -1.40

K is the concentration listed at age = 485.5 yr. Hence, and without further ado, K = 202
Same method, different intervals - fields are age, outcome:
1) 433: 200.5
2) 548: 131.1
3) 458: 200.9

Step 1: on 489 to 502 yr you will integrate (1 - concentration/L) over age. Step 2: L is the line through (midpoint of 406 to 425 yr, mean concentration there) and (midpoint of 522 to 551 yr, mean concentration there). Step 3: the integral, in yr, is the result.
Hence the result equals -1.1 yr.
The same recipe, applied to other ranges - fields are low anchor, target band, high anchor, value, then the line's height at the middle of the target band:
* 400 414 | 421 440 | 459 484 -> 0.1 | 200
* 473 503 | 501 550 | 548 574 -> -4.6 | 176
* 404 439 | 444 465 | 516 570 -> -1.0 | 192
